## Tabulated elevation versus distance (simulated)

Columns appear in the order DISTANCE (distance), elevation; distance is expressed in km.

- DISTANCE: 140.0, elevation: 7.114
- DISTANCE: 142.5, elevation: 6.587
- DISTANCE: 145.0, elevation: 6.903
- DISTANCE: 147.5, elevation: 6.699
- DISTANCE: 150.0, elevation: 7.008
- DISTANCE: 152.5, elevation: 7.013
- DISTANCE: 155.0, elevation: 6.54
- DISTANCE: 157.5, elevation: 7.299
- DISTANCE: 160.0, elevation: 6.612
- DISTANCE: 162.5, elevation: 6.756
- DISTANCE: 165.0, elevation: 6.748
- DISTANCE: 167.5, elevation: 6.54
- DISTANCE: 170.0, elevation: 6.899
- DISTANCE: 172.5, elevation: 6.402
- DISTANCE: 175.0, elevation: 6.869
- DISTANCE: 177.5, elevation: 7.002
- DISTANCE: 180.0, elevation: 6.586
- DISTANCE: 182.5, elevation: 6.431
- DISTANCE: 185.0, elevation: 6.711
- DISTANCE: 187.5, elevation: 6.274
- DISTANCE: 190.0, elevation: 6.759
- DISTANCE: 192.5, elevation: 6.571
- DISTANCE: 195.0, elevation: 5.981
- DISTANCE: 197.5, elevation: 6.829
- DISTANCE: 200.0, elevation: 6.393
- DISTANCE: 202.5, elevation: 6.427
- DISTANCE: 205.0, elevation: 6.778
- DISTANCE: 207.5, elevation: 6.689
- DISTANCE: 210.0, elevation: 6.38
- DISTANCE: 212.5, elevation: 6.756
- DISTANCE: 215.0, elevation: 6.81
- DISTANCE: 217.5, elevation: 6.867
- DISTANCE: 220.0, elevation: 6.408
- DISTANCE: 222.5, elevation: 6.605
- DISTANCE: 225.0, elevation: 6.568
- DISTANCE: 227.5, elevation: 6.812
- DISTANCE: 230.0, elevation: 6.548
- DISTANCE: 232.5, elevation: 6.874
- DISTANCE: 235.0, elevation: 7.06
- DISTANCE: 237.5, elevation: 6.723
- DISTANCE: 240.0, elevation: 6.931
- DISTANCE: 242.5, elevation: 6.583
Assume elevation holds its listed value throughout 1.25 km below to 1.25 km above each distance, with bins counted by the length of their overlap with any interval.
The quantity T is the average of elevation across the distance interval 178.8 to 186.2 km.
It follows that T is 6.58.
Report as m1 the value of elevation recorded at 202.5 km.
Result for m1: 6.427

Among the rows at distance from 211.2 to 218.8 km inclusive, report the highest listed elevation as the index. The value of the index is 6.867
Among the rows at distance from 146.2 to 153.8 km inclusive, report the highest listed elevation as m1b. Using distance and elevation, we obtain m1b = 7.013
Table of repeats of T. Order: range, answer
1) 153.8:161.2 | 6.82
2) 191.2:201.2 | 6.45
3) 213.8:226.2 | 6.65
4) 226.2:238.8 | 6.8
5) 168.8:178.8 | 6.79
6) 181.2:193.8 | 6.55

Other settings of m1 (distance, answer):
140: 7.114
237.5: 6.723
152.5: 7.013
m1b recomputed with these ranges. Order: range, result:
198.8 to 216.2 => 6.81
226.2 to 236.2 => 7.06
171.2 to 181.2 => 7.002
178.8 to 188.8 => 6.711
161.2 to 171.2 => 6.899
